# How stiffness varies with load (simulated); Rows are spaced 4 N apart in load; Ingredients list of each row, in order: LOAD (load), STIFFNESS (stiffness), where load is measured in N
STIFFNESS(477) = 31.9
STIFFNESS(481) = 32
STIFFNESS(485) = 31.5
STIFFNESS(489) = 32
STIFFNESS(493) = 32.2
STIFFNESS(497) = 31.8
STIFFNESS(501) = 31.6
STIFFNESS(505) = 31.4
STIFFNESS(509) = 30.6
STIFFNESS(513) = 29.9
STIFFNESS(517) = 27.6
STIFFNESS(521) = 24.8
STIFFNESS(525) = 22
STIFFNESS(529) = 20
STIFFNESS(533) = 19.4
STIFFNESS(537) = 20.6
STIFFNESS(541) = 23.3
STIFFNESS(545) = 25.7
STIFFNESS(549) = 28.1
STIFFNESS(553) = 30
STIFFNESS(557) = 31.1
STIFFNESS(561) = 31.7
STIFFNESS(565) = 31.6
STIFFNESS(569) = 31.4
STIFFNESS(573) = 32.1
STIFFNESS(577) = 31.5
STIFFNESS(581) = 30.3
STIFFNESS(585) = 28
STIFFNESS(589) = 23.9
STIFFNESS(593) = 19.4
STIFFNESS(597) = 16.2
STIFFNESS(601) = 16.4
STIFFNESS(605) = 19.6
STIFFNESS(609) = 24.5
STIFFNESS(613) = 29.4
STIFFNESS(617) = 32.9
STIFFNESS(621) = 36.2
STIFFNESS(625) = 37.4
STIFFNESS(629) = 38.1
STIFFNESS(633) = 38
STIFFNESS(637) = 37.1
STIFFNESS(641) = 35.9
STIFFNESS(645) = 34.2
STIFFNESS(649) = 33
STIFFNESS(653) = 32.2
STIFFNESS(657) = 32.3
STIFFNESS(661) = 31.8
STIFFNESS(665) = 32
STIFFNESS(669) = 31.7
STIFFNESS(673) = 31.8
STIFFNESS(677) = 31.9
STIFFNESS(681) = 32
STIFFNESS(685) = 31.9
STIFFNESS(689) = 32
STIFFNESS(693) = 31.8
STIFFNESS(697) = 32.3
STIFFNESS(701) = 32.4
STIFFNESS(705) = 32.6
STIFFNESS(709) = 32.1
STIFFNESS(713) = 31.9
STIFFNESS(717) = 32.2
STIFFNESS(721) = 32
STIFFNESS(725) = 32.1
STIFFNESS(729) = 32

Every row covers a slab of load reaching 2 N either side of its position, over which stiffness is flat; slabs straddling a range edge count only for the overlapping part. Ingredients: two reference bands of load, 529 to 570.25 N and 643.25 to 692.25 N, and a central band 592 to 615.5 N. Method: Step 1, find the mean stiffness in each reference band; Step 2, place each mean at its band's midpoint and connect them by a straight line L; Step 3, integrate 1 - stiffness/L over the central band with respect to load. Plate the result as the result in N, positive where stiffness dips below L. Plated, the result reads 6.5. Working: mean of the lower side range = 26.9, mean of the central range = 21.2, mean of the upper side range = 32.2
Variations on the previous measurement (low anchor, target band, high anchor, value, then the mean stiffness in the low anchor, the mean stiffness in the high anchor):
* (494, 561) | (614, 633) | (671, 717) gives -3.85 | 27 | 32.1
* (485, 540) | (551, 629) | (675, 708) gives 2.74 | 27.3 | 32.1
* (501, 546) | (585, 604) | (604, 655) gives 6.58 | 25.3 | 33.2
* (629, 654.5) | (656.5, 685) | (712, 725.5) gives 1.84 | 35.4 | 32.1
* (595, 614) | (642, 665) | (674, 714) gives -5.00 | 20.8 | 32.1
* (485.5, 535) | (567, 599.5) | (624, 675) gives 4.88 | 27.9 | 34.2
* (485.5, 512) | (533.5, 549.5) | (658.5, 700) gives 4.06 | 31.5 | 31.9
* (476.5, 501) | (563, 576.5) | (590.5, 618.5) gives -3.42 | 31.9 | 22.5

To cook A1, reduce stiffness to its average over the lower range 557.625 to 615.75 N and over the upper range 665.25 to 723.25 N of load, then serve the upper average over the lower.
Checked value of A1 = 1.22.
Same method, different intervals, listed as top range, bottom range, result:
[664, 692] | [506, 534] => 1.26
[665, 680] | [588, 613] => 1.55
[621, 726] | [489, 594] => 1.19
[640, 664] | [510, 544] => 1.39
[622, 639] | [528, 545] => 1.75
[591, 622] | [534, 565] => 0.88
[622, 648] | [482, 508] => 1.15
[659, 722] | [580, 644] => 1.10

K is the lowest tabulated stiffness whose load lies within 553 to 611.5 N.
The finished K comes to 16.2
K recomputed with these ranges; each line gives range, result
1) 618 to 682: 31.7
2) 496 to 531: 20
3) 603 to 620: 19.6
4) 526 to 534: 19.4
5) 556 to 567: 31.1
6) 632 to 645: 34.2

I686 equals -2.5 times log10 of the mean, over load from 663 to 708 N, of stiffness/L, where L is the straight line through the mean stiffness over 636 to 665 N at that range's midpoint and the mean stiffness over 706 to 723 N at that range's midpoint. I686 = 0.02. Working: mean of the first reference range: 33.5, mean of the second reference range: 32.1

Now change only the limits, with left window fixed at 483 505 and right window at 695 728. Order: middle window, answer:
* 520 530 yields 0.39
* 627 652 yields -0.12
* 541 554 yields 0.18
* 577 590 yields 0.13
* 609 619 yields 0.08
